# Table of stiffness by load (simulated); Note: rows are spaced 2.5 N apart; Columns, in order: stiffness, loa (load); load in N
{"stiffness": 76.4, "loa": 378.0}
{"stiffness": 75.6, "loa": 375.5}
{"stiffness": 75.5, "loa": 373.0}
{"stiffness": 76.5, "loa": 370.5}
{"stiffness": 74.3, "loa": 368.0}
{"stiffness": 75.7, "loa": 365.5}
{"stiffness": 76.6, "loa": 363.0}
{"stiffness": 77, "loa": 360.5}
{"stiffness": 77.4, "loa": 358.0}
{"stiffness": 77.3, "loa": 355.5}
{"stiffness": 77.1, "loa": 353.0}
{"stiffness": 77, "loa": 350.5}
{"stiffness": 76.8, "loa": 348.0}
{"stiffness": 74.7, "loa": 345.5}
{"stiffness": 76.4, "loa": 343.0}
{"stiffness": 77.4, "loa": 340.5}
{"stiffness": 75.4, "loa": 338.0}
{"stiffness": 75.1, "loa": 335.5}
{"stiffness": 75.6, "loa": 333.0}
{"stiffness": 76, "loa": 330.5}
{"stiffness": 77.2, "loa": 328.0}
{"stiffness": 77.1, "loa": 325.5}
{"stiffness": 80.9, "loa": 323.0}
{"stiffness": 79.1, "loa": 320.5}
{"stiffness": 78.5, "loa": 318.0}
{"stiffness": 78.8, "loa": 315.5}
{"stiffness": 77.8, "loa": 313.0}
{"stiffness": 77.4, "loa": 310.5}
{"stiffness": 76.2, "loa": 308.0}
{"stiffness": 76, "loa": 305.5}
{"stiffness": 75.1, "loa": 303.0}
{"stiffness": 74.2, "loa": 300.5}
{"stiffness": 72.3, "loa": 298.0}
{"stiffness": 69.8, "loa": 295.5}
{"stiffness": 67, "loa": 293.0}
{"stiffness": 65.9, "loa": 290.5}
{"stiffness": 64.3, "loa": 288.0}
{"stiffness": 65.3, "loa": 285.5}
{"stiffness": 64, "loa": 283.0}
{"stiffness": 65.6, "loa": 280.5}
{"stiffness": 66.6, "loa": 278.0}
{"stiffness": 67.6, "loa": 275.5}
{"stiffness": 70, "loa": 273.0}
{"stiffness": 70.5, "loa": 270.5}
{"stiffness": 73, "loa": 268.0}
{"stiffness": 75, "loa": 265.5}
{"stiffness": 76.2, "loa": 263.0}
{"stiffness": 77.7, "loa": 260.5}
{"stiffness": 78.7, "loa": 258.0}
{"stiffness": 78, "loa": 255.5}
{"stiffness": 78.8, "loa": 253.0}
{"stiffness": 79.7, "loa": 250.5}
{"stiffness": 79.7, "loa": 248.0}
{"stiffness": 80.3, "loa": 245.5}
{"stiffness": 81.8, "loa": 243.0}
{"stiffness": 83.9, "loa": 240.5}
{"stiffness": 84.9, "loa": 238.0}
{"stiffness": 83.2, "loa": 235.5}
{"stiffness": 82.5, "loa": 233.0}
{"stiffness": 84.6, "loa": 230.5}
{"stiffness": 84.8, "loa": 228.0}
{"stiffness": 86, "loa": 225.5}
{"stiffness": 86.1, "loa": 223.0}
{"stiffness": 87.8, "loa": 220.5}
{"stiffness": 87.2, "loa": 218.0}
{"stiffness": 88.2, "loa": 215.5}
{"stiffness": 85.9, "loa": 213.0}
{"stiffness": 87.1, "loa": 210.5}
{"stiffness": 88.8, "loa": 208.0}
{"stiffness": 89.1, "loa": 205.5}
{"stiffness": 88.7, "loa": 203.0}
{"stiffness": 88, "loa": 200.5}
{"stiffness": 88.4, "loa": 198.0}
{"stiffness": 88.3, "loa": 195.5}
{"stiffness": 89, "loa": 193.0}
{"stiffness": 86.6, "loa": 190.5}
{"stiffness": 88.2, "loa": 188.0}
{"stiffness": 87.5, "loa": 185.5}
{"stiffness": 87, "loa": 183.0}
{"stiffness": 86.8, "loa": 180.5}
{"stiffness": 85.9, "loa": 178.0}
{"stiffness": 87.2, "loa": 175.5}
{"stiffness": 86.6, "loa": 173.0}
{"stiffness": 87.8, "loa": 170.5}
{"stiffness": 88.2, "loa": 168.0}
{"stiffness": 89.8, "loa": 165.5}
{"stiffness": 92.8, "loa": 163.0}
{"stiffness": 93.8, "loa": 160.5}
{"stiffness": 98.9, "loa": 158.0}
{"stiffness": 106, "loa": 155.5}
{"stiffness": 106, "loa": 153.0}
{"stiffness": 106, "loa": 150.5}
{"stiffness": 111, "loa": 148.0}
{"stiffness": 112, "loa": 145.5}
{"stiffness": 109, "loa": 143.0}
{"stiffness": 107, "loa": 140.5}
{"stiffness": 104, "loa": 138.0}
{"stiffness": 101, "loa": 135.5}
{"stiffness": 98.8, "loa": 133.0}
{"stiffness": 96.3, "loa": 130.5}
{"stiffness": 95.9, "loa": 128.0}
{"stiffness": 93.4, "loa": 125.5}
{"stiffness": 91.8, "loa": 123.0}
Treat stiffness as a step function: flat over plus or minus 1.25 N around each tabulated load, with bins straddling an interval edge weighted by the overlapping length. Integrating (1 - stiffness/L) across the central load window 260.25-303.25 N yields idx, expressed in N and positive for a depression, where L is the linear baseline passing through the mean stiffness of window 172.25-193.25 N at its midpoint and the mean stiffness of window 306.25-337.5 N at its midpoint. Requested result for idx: 5.6 N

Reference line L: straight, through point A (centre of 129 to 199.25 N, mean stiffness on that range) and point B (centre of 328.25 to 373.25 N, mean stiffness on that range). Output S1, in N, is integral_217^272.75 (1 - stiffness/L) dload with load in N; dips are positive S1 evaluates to 4.12 N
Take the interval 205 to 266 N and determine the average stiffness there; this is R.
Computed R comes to 83.1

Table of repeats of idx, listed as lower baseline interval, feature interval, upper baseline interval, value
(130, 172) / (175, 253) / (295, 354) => 5.05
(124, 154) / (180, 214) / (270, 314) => 1.07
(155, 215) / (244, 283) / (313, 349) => 4.03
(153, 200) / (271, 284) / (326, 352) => 2.32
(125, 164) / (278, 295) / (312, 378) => 3.75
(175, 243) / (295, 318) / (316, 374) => 1.12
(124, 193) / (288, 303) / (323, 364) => 2.17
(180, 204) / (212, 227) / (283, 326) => -0.44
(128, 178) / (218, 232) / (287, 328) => 0.24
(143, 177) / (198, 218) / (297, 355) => 0.80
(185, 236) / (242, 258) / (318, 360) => 0.82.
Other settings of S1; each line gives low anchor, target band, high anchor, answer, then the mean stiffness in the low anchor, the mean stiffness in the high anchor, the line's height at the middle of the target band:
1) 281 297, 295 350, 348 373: -4.2 N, 66.1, 76.5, 71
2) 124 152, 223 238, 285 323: 0.4 N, 103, 73.6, 86.6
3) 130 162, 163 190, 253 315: 2.5 N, 104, 72.1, 96.9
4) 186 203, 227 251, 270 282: -1.7 N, 88.1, 67.8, 77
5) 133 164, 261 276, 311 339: 2.3 N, 104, 77.4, 85.9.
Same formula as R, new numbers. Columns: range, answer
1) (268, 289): 67.1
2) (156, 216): 88.9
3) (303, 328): 77.8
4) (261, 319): 71.7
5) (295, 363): 76.5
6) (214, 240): 85.5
